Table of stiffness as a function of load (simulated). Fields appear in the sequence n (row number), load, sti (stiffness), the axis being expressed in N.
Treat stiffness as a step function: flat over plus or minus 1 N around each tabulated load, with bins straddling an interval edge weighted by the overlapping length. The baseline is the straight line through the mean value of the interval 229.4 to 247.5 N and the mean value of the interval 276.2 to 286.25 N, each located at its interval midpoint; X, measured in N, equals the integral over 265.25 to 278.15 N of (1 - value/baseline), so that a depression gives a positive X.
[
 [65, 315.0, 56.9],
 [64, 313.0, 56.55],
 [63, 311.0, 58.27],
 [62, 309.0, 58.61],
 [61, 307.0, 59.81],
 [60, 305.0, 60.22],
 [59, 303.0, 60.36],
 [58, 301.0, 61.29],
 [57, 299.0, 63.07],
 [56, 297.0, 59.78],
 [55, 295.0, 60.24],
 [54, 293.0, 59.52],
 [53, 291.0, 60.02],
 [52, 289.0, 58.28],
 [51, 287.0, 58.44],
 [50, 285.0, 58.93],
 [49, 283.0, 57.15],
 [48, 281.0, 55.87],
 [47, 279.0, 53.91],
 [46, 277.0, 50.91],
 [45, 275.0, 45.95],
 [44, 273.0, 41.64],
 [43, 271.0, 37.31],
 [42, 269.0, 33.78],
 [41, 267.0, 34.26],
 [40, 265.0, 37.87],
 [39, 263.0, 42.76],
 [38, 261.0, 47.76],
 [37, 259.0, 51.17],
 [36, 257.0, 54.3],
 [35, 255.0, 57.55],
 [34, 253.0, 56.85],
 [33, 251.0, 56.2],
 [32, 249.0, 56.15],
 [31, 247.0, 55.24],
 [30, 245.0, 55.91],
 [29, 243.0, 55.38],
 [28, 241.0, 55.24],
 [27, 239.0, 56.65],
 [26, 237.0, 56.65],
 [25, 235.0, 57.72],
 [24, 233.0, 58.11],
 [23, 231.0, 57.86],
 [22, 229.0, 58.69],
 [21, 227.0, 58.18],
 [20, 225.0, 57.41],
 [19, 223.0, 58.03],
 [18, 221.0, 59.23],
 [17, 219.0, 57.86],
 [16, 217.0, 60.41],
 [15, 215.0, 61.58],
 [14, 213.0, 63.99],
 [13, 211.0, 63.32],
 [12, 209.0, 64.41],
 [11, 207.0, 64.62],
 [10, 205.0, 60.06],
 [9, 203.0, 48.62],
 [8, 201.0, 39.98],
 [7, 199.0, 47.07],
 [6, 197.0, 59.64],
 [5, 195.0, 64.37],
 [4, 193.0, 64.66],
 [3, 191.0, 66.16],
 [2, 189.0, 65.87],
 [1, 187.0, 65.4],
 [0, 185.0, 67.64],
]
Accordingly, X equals 3.5 N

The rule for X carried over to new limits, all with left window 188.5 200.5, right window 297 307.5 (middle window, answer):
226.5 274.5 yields 7.4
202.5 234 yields 0.3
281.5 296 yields 0.5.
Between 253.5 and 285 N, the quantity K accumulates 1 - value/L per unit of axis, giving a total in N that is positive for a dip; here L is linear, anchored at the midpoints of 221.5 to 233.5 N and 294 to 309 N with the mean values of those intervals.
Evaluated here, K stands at 6.4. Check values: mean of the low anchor 58.1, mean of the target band 47.4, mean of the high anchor 60.5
